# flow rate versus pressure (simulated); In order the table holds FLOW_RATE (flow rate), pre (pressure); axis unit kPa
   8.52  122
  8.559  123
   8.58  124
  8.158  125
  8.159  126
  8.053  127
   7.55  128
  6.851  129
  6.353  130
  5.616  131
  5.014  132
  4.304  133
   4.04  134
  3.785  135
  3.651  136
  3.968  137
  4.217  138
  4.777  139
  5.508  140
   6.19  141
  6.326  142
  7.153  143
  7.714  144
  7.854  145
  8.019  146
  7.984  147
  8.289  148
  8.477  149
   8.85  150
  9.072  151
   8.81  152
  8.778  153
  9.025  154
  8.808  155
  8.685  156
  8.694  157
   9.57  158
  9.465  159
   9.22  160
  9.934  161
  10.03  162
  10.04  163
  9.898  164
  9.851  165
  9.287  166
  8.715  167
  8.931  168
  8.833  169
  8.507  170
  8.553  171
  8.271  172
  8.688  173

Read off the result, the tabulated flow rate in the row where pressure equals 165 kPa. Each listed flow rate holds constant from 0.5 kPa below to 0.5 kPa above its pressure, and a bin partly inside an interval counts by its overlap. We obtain 9.851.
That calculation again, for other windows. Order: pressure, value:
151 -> 9.072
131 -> 5.616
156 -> 8.685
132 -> 5.014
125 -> 8.158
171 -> 8.553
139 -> 4.777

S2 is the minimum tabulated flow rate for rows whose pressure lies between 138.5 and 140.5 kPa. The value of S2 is 4.777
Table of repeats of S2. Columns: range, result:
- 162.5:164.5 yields 9.898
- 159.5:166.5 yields 9.22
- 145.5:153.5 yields 7.984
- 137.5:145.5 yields 4.217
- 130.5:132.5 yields 5.014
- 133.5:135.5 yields 3.785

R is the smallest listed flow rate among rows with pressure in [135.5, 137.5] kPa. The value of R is 3.651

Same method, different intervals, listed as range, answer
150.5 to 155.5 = 8.778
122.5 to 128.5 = 7.55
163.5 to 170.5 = 8.507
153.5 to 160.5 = 8.685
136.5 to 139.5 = 3.968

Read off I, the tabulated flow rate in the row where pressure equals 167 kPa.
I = 8.715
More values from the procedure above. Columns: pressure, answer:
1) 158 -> 9.57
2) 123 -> 8.559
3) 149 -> 8.477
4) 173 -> 8.688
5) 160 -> 9.22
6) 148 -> 8.289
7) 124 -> 8.58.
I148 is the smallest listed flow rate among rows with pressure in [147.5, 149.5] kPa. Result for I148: 8.289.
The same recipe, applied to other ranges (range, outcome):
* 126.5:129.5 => 6.851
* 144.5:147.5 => 7.854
